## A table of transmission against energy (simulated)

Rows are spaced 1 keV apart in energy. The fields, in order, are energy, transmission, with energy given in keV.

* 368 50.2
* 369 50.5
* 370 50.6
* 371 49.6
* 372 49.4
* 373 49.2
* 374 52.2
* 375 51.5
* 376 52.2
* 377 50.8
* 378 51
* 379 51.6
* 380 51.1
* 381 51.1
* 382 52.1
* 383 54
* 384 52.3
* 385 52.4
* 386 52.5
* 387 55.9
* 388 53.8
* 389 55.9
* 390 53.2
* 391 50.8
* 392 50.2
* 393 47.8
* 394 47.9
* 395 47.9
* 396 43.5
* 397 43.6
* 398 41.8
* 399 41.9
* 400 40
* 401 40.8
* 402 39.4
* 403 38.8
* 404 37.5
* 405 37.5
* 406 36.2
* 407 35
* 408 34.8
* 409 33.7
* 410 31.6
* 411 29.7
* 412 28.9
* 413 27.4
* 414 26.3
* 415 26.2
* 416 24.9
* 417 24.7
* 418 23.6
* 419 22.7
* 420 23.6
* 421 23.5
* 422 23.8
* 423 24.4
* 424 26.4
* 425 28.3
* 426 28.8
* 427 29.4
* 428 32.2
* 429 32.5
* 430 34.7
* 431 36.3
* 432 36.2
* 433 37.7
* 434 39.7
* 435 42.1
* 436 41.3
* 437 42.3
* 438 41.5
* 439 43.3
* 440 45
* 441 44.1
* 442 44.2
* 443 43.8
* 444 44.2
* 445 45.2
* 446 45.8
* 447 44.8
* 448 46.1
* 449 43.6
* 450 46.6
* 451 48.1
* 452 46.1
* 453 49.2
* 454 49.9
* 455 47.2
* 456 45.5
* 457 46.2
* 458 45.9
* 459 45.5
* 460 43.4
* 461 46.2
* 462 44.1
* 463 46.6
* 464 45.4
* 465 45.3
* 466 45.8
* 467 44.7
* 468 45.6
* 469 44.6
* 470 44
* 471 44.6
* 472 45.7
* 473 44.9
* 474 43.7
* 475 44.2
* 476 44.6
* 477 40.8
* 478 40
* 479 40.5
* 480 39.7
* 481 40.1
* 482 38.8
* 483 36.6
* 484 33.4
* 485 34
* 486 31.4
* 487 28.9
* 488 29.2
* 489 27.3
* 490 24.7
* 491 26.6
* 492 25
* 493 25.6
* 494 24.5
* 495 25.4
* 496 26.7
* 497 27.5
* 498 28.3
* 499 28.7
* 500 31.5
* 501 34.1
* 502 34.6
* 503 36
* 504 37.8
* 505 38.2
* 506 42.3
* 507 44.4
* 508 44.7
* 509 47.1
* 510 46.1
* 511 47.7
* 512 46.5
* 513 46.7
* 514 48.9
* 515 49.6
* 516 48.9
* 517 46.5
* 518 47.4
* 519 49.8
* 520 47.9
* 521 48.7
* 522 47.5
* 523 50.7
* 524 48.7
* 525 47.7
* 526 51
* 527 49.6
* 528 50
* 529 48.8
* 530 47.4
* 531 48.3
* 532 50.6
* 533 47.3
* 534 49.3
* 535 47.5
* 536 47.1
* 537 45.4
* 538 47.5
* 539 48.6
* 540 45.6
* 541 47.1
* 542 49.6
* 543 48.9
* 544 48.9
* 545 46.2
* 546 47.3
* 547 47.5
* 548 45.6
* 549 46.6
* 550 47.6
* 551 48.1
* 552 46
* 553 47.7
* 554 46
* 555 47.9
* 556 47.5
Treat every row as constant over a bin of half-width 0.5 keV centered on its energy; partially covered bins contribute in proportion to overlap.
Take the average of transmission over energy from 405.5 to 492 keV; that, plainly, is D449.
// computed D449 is 37.9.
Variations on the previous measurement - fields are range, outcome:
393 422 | 34.1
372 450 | 40.5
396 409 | 38.9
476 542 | 40.9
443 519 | 40.7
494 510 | 35.2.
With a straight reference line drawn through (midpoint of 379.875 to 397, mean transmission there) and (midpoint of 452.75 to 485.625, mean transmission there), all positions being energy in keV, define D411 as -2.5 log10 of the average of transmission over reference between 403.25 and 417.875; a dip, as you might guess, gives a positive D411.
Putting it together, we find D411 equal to 0.499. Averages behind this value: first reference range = 51.1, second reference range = 43.4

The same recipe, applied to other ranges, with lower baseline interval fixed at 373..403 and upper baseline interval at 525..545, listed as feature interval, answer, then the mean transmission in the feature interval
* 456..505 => 0.28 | 37.6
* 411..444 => 0.43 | 32.9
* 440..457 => 0.07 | 45.9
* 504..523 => 0.04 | 46.5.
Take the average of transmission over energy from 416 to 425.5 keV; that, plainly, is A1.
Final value 24.6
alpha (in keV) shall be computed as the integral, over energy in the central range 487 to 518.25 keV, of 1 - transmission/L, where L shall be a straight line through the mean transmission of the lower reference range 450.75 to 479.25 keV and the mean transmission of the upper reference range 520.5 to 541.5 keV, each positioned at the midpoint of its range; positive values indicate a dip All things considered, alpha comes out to 7.0 keV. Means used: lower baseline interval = 45.1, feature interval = 36.5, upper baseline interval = 48.3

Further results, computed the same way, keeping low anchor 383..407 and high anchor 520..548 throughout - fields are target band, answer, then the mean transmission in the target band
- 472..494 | 5.6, 35.2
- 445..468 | 0.5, 46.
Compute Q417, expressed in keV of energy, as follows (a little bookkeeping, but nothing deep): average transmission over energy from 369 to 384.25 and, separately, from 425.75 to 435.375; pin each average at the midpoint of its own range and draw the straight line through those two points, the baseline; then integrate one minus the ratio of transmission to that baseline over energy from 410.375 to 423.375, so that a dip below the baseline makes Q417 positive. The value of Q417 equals 4.6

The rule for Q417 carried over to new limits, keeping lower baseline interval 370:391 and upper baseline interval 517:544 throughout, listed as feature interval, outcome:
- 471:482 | 1.62 keV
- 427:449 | 4.22 keV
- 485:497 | 5.39 keV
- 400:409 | 2.45 keV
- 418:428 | 4.92 keV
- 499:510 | 2.26 keV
